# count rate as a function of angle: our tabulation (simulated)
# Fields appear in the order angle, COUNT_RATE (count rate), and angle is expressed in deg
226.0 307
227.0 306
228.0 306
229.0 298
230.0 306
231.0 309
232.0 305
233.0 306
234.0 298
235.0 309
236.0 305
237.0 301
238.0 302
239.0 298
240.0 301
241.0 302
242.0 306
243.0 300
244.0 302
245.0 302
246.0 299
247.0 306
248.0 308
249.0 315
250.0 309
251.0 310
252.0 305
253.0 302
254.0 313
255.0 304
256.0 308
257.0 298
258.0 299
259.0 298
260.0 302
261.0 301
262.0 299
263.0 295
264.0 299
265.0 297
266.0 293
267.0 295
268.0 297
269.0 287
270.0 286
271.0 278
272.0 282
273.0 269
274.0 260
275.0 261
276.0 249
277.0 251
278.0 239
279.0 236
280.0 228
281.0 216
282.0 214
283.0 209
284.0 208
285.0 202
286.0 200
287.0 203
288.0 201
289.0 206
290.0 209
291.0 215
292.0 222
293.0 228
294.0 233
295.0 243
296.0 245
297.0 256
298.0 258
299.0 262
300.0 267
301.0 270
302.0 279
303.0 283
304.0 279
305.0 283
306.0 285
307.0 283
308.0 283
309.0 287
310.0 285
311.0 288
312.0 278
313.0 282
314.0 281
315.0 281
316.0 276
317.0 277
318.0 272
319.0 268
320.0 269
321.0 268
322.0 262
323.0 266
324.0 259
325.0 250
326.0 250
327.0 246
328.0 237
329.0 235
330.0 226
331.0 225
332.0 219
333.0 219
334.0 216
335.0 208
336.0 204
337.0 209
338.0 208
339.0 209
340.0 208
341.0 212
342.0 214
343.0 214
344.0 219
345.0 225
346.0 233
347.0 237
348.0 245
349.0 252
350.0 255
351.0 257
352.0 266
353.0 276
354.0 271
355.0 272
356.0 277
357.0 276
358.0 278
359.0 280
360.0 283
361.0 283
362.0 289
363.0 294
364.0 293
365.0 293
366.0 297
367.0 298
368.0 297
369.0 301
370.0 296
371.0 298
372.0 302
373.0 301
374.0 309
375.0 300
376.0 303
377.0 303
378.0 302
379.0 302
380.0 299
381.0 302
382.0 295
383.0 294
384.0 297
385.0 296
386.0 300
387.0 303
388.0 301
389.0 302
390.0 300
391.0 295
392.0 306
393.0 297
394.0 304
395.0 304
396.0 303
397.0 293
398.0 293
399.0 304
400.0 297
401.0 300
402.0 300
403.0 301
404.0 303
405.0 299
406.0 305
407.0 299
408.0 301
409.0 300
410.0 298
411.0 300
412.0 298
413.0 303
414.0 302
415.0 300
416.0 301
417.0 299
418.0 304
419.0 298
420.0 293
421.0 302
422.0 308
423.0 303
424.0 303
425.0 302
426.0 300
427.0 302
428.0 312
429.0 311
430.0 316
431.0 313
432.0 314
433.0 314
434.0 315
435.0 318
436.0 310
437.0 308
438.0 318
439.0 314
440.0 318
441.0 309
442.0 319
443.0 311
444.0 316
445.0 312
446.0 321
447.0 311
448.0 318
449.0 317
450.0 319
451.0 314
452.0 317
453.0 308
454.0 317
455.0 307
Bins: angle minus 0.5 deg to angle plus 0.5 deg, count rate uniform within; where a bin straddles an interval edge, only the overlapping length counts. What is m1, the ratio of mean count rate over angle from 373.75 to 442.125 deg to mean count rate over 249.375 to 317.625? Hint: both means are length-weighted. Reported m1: 1.14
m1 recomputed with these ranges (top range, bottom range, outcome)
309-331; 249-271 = 0.88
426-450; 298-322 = 1.13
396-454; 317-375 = 1.19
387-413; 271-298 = 1.30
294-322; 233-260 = 0.90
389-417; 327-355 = 1.30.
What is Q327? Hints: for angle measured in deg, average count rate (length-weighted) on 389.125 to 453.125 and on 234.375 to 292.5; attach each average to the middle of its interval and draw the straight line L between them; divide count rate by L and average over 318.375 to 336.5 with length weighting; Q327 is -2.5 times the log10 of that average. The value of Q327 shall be 0.19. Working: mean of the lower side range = 274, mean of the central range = 241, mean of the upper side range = 306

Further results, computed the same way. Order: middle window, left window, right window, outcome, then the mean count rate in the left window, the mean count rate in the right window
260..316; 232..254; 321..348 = 0.03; 304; 228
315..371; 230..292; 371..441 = 0.15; 277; 303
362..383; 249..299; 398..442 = -0.03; 262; 305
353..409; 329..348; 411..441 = -0.14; 218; 307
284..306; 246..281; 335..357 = 0.11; 287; 237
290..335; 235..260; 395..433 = 0.18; 304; 302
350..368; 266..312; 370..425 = 0.01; 252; 300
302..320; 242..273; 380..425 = 0.07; 299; 300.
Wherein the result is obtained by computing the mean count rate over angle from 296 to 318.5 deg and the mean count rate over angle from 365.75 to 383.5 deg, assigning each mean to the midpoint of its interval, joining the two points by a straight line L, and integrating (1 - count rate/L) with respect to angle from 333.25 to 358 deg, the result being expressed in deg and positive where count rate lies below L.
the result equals 4.56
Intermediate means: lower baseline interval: 276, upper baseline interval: 300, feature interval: 237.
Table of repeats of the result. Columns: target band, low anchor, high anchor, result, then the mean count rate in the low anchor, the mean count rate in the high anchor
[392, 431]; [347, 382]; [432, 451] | 0.25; 286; 315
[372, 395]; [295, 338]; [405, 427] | -1.10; 258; 301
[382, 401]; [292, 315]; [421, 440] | -0.12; 269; 310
